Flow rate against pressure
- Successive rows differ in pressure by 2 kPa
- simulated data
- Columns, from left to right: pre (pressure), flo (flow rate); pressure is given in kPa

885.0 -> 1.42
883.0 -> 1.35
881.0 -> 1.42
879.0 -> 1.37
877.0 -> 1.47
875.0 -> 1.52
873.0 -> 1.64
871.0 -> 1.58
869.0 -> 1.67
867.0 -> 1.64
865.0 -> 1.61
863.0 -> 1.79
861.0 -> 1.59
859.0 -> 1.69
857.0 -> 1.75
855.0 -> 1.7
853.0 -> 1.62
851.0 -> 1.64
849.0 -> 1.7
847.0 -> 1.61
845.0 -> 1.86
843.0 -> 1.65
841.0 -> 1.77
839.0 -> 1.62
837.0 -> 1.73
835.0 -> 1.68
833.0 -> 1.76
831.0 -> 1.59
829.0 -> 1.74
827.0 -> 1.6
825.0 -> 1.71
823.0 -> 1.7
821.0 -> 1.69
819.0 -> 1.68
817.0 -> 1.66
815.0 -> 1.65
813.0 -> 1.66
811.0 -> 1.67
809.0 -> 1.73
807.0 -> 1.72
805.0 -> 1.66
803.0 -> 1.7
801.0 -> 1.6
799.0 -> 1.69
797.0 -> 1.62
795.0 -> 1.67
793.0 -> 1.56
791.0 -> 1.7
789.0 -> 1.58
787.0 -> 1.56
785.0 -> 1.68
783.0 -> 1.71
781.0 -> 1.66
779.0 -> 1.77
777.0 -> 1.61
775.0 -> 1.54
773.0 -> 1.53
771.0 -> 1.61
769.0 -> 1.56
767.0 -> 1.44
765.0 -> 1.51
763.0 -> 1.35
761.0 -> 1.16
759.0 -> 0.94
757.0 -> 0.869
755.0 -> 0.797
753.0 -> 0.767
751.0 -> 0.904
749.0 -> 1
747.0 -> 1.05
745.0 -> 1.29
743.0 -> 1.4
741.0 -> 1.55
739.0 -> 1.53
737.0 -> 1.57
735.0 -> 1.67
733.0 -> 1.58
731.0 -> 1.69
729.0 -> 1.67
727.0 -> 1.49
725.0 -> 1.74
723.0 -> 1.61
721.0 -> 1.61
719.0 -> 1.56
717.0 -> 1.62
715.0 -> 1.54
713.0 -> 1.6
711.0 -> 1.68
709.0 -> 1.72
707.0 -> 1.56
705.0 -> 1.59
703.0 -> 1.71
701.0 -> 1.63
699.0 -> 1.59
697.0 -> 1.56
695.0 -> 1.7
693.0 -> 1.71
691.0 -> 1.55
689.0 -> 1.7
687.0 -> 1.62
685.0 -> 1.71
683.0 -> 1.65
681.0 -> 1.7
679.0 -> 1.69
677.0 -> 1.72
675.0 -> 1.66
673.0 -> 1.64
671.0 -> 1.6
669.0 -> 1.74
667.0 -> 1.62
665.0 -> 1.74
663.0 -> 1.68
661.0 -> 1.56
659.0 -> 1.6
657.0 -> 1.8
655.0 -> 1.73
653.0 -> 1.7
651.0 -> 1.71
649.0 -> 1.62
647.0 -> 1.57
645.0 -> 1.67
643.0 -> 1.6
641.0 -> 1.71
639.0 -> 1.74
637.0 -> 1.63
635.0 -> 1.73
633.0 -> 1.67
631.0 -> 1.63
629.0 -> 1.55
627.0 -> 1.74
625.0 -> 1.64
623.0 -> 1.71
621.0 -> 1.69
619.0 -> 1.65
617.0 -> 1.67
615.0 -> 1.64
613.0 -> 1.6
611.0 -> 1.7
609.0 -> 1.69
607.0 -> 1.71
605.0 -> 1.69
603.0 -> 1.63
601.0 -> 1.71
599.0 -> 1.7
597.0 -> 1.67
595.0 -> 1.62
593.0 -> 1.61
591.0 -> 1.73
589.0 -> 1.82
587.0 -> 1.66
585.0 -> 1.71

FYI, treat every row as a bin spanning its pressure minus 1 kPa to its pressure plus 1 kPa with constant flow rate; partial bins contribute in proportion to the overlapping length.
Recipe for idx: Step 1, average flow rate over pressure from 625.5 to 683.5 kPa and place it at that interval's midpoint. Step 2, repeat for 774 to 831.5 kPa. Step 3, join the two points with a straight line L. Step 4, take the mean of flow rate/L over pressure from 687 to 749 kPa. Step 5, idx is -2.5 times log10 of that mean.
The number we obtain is 0.06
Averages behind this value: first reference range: 1.67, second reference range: 1.66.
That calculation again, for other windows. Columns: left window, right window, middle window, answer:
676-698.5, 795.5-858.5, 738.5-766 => 0.412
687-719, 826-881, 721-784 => 0.161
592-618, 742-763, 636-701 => -0.195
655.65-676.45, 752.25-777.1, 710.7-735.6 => -0.126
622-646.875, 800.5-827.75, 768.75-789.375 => 0.034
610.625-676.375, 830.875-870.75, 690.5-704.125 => 0.021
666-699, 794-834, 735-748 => 0.174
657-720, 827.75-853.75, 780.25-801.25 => 0.023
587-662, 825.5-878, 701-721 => 0.032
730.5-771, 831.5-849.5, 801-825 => -0.070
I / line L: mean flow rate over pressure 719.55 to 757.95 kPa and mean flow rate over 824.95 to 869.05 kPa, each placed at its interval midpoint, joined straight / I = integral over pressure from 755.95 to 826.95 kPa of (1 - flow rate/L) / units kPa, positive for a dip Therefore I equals -2.57 kPa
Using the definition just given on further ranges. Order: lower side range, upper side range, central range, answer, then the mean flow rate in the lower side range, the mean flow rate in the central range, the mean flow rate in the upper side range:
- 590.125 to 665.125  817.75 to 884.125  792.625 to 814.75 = -0.24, 1.67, 1.66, 1.64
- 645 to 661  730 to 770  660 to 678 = -0.65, 1.67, 1.66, 1.28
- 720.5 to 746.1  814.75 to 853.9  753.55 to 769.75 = 4.20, 1.57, 1.19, 1.68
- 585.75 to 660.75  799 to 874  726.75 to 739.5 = 0.50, 1.67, 1.61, 1.68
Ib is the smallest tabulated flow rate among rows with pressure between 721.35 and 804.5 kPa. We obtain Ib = 0.767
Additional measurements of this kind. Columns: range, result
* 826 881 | 1.37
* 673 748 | 1.05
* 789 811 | 1.56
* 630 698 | 1.55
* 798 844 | 1.59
